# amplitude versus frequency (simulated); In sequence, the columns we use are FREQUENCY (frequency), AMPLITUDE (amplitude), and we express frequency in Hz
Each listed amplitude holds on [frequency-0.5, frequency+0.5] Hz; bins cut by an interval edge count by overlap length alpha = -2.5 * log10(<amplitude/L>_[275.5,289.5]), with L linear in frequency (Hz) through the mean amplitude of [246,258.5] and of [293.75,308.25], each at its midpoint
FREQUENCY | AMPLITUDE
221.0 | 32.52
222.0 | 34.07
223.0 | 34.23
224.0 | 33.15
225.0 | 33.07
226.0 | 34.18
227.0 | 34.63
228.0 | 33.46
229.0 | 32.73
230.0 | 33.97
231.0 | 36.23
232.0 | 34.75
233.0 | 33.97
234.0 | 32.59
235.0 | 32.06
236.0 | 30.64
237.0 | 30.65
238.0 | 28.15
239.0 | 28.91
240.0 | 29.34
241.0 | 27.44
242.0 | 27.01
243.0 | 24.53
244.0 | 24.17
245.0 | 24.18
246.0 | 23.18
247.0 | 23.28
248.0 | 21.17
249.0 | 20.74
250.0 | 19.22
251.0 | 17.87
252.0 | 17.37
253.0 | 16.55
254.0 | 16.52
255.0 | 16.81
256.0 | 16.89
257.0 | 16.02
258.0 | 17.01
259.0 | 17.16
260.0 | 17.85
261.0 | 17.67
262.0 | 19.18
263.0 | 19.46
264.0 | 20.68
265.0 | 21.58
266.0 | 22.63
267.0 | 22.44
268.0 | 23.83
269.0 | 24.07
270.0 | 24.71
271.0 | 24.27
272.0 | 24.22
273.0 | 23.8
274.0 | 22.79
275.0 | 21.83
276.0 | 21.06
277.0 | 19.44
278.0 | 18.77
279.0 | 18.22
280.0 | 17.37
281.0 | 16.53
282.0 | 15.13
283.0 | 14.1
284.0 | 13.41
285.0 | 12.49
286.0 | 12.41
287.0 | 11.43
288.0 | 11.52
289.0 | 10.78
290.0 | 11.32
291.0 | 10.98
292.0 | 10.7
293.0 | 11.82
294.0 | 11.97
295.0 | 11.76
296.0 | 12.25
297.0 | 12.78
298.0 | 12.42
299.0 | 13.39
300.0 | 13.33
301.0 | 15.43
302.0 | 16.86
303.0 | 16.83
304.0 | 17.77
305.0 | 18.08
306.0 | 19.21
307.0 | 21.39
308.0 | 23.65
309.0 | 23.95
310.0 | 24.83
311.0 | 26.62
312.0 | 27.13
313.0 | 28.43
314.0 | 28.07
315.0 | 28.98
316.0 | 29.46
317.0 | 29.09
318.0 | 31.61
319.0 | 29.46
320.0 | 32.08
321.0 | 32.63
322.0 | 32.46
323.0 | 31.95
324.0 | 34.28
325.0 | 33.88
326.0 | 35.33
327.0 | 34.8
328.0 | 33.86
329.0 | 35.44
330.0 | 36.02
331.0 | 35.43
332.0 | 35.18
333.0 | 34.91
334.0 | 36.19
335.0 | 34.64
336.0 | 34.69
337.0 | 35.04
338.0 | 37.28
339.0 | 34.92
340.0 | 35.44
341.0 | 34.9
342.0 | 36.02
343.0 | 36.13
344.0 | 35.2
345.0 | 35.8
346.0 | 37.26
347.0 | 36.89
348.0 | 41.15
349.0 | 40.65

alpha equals 0.11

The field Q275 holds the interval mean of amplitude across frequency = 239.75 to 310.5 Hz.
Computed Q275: 18.4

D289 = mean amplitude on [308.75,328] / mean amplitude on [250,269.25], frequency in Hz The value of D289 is 1.6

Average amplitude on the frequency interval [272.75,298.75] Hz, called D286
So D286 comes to 14.8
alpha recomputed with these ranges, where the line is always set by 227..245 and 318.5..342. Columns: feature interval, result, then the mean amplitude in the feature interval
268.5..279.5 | 0.40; 22.1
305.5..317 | 0.29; 25.8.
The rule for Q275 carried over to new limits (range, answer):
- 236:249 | 26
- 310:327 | 30.7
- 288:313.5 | 16.8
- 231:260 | 24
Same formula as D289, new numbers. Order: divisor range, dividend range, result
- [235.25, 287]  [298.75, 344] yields 1.41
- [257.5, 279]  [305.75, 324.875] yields 1.35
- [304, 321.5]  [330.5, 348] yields 1.35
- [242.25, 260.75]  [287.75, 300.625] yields 0.61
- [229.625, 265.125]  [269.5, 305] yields 0.67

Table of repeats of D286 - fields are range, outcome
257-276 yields 21.2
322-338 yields 34.8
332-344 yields 35.4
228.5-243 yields 31.1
